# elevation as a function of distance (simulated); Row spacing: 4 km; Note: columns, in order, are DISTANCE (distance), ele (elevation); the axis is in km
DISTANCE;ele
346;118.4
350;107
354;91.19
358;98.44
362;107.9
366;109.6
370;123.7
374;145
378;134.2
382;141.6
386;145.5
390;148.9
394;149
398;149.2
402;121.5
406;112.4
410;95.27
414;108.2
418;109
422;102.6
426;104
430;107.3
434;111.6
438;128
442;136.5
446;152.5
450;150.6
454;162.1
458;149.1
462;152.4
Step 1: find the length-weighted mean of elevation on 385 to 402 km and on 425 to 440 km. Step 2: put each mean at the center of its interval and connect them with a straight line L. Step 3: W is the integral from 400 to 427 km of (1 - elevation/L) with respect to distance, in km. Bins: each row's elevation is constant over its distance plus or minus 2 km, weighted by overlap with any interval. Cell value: 4.4 km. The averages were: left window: 145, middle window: 108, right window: 113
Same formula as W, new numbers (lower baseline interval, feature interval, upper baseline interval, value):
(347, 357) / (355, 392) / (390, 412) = -4.6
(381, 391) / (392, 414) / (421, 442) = 1.6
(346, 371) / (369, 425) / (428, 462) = -3.5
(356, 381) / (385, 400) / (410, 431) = -4.6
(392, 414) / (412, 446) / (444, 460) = 5.9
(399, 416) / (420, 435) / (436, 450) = 2.6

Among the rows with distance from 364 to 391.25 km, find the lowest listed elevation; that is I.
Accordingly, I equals 109.6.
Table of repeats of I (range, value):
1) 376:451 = 95.27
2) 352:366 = 91.19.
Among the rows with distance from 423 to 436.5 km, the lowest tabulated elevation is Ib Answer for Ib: 104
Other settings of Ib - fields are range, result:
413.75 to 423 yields 102.6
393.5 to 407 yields 112.4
